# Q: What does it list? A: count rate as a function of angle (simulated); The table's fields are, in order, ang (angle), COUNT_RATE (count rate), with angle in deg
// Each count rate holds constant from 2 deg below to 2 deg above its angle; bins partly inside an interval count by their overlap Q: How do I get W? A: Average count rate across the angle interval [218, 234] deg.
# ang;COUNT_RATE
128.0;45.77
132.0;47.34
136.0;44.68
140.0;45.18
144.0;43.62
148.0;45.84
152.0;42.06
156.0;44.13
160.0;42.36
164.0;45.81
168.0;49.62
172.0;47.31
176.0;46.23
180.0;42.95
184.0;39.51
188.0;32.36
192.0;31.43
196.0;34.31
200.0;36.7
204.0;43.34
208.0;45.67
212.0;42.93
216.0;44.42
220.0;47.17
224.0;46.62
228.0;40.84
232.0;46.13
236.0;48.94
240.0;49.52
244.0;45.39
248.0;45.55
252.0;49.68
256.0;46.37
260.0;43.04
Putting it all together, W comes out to 45.2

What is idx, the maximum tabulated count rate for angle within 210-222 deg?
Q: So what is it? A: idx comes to 47.17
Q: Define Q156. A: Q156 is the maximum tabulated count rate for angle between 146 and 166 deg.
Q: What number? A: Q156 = 45.84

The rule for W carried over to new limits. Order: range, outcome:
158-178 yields 46.3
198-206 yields 40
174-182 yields 44.6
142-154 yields 43.8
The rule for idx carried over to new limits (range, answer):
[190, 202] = 36.7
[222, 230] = 46.62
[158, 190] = 49.62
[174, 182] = 46.23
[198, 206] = 43.34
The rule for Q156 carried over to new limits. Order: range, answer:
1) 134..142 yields 45.18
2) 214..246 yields 49.52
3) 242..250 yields 45.55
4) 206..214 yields 45.67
